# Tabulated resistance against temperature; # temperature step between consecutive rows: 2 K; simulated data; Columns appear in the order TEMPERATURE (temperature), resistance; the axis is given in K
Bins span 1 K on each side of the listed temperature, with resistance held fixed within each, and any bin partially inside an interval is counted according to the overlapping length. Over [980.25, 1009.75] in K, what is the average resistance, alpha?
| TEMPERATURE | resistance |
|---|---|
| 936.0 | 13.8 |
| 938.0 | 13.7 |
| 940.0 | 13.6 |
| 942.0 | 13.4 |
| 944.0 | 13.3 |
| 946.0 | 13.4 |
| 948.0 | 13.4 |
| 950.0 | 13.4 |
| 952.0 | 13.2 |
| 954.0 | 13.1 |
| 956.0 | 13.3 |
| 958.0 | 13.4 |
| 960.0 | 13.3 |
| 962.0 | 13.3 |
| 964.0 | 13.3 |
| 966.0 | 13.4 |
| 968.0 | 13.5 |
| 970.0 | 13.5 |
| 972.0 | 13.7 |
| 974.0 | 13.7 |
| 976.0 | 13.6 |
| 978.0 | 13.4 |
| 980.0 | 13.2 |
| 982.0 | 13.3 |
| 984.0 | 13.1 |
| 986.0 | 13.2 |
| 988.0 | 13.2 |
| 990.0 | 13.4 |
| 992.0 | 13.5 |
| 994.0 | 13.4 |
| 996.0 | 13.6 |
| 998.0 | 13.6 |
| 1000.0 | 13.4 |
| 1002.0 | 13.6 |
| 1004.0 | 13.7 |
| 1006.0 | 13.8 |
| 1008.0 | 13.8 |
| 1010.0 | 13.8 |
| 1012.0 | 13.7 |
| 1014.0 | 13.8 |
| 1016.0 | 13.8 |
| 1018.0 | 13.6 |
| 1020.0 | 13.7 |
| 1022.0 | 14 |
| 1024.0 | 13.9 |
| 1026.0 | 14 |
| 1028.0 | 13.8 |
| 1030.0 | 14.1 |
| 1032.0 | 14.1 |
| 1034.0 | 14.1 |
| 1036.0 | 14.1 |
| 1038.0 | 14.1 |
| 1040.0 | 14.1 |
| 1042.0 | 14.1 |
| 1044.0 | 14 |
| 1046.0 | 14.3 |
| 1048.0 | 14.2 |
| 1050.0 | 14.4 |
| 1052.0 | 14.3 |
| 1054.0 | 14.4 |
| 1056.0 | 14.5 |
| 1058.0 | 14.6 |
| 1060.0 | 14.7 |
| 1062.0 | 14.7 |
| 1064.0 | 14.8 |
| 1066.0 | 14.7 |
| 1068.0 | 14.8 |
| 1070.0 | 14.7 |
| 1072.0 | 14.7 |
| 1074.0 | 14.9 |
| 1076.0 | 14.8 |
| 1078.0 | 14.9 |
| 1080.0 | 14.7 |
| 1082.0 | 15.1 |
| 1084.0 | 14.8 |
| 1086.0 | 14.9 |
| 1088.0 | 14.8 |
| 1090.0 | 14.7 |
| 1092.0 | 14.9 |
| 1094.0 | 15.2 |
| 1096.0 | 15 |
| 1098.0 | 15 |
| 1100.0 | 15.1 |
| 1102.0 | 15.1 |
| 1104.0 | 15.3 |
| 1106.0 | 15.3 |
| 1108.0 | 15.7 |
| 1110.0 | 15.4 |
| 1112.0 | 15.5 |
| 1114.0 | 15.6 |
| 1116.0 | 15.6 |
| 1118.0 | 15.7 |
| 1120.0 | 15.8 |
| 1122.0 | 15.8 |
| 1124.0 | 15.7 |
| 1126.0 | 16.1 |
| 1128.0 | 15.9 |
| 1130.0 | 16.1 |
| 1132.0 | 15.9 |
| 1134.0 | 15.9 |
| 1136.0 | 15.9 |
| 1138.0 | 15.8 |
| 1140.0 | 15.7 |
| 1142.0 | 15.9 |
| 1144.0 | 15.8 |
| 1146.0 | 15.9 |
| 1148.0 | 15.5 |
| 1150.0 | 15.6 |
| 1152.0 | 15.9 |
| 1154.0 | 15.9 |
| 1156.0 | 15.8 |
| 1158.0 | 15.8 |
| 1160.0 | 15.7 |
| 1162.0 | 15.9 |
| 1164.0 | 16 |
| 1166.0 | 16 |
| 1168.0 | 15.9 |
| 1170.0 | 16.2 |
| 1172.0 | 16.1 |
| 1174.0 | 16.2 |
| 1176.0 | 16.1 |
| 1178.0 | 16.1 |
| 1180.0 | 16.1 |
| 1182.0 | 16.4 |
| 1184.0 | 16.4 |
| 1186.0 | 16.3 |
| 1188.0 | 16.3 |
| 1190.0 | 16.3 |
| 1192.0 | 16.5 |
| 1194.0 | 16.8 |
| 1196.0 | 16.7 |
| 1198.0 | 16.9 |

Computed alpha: 13.5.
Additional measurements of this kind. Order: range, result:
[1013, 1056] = 14.1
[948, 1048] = 13.6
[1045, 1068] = 14.5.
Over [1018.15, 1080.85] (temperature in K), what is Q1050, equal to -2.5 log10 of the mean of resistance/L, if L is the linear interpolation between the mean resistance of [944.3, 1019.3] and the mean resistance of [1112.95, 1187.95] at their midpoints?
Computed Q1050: 0.01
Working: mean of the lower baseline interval 13.5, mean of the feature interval 14.4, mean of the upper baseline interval 15.9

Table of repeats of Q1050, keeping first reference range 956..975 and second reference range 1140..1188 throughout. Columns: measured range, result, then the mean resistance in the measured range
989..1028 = 0.02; 13.7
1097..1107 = 0.00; 15.2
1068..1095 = 0.01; 14.9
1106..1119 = -0.02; 15.6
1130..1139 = -0.02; 15.9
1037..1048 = 0.02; 14.1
